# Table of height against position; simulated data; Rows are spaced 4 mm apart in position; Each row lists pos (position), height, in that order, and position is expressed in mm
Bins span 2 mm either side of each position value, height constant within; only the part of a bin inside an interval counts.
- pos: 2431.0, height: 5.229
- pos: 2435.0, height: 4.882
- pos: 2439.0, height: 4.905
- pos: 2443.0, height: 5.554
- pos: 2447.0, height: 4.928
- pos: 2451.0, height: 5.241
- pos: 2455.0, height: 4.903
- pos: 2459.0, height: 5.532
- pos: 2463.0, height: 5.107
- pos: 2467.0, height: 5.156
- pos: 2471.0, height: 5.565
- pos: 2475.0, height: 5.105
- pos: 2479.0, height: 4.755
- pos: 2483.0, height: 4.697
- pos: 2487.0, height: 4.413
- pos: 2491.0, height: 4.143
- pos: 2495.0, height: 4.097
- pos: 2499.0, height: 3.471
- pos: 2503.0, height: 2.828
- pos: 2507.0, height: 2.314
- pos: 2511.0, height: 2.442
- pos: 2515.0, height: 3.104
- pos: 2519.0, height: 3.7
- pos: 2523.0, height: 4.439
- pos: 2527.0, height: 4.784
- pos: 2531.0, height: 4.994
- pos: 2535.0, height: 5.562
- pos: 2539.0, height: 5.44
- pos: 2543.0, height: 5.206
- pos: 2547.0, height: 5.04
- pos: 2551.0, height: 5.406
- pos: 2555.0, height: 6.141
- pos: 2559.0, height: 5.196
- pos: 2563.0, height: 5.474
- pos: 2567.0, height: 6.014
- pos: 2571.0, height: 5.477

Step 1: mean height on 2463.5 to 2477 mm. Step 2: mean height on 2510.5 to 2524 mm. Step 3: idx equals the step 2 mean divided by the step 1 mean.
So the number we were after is 0.66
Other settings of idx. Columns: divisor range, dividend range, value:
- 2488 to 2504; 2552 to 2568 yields 1.52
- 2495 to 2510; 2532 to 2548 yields 1.77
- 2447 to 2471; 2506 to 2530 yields 0.69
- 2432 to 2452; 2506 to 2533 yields 0.73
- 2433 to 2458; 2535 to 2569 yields 1.08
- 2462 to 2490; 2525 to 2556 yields 1.07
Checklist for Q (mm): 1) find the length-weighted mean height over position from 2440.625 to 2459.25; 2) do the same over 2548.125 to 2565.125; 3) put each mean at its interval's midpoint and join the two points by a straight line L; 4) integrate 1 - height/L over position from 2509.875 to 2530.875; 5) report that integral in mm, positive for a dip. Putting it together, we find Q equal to 6.0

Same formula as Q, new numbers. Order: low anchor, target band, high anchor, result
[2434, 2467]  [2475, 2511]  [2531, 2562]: 9.7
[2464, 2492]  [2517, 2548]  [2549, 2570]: 2.9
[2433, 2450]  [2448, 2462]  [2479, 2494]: -0.9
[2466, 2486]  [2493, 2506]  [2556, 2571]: 4.5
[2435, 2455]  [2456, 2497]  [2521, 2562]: 2.3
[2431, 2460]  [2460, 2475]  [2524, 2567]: -0.3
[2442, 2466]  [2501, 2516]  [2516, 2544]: 6.9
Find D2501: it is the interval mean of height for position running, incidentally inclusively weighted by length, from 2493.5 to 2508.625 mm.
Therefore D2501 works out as 3.17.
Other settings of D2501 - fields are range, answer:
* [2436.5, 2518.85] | 4.4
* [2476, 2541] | 4.09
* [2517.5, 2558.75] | 5.09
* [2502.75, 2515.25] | 2.59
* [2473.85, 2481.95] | 4.88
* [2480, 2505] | 3.97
